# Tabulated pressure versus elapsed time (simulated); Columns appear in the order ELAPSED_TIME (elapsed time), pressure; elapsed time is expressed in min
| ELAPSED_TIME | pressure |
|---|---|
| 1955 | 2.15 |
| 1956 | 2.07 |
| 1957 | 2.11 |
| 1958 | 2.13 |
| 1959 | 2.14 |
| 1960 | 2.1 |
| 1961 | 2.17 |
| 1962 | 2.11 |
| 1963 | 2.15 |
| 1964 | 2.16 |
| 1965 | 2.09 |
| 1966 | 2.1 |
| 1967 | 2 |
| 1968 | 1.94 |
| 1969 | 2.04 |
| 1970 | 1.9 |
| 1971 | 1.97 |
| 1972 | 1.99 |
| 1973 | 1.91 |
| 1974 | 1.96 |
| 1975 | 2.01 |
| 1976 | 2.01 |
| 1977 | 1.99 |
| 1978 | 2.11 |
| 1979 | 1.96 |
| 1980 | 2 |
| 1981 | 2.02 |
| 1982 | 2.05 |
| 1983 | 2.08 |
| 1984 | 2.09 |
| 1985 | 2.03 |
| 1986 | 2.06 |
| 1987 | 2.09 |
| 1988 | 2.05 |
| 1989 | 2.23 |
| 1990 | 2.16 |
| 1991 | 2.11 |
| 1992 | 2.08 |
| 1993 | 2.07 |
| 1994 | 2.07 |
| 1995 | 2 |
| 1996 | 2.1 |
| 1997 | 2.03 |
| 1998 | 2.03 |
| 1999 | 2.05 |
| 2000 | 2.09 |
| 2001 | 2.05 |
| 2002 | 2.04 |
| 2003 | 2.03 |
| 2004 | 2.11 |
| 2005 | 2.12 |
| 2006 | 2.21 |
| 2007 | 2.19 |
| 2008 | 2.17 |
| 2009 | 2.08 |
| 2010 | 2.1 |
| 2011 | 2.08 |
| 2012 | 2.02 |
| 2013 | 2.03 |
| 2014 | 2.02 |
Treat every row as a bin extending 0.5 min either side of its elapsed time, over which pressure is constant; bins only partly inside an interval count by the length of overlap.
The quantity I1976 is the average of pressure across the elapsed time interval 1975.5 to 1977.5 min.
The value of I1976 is 2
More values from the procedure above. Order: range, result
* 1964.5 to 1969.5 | 2.03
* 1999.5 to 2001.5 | 2.07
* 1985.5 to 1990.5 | 2.12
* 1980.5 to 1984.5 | 2.06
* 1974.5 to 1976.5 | 2.01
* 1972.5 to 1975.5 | 1.96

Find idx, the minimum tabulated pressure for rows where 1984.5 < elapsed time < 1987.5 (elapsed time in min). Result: 2.03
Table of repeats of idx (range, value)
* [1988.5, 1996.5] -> 2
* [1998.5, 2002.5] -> 2.04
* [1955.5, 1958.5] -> 2.07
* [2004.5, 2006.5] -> 2.12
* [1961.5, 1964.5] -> 2.11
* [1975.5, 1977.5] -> 1.99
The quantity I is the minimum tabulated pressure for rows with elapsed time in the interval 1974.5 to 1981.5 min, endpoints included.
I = 1.96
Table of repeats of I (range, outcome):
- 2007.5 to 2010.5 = 2.08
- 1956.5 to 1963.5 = 2.1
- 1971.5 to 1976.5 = 1.91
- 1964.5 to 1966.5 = 2.09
